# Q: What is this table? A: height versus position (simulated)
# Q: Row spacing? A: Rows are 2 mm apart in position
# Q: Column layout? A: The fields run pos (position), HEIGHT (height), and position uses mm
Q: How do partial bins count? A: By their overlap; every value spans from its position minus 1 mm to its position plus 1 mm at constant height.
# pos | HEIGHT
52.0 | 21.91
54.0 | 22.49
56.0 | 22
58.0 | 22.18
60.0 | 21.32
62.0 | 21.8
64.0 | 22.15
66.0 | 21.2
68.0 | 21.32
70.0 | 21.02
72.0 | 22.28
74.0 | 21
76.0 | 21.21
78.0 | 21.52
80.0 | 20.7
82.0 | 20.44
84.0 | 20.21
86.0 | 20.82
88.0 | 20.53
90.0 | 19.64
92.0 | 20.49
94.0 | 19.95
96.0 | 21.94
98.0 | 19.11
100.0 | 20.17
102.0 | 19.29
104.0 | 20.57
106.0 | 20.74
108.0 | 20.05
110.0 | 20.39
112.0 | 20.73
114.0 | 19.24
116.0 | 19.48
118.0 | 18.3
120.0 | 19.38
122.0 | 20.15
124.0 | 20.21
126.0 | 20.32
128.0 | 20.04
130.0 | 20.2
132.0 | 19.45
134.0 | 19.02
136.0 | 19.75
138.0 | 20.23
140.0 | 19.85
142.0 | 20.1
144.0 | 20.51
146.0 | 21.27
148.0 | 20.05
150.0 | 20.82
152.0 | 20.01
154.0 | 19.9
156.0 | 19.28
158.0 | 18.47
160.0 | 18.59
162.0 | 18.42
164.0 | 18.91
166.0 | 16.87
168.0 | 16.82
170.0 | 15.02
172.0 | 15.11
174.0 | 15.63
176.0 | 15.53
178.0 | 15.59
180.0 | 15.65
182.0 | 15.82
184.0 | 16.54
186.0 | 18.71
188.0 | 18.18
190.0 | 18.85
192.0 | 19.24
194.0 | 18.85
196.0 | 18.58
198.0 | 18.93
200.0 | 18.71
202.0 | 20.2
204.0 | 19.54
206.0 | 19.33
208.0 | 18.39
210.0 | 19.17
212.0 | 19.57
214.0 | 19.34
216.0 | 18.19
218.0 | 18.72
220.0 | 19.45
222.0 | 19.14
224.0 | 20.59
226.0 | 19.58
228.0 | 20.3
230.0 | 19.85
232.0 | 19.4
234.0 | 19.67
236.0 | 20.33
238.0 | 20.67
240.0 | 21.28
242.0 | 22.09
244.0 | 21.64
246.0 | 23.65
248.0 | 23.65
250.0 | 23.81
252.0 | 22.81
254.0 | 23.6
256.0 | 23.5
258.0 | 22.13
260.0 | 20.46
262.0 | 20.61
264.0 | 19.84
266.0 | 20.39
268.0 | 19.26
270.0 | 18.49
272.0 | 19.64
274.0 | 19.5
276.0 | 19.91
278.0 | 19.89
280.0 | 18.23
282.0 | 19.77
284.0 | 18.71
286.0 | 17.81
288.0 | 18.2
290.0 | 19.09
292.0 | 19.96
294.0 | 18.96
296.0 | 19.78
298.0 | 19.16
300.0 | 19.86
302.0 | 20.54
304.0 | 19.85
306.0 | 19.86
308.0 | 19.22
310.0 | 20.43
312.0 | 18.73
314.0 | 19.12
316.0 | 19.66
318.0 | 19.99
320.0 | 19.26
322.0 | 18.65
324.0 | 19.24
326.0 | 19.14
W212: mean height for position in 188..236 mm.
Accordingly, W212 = 19.3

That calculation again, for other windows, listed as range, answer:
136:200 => 18.3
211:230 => 19.5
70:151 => 20.3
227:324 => 20.2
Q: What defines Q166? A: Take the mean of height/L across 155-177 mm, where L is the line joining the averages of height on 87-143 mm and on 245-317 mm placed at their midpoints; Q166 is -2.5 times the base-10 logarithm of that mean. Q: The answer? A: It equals 0.170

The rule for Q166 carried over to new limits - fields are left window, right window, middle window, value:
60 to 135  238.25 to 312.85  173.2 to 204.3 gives 0.15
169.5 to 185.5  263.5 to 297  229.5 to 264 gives -0.20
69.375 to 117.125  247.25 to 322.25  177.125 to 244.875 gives 0.06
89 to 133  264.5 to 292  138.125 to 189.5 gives 0.09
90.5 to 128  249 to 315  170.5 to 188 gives 0.23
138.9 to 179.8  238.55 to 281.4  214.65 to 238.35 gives 0.03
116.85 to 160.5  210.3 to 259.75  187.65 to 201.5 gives 0.09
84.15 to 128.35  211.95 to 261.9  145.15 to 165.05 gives 0.05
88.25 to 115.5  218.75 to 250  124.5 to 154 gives 0.01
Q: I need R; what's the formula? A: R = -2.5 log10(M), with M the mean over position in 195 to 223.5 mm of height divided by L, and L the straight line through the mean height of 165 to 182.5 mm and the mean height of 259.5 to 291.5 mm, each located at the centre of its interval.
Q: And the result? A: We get -0.13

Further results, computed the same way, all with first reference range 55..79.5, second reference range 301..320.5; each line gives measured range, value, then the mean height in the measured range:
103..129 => 0.06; 20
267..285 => 0.04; 19.3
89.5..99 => 0.06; 20.3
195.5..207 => 0.07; 19.2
